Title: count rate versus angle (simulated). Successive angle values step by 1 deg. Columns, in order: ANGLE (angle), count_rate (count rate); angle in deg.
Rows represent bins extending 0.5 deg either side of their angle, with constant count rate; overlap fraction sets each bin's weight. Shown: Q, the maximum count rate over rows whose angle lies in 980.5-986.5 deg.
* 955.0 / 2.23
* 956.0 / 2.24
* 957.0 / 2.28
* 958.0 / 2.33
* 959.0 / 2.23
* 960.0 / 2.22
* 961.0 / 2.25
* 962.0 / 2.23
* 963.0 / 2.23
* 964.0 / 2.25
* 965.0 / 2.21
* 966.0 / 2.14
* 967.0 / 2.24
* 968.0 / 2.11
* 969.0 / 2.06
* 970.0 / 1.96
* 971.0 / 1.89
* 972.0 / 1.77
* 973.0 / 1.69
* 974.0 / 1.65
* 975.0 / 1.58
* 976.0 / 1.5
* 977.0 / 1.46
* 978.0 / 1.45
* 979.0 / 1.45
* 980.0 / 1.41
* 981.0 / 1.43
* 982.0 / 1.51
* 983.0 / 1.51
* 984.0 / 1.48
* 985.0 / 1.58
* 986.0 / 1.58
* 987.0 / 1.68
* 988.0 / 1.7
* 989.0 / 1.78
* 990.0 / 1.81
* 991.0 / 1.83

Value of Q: 1.58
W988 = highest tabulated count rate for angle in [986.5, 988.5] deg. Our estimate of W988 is 1.7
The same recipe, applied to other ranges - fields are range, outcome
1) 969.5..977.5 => 1.96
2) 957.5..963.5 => 2.33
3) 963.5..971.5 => 2.25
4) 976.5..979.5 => 1.46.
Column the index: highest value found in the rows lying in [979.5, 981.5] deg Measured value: 1.43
